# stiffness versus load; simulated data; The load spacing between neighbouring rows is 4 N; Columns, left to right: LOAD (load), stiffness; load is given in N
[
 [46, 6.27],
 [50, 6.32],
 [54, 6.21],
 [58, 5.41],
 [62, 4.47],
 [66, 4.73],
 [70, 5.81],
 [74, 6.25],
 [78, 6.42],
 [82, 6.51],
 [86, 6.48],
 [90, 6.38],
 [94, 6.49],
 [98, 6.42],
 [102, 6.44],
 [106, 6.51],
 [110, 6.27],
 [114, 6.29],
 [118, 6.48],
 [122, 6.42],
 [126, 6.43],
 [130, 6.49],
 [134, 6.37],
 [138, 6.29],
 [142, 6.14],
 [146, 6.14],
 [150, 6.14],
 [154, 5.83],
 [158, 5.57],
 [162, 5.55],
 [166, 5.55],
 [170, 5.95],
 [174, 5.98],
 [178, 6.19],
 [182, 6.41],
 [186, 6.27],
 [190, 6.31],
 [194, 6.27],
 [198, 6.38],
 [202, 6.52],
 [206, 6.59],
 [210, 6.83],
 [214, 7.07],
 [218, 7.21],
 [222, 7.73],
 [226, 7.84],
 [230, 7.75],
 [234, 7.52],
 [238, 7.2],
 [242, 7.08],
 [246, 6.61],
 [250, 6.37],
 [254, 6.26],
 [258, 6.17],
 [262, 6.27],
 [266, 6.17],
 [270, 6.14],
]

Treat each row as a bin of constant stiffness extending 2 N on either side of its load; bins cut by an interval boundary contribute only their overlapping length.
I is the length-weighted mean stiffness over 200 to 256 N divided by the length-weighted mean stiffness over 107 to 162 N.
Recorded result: 1.1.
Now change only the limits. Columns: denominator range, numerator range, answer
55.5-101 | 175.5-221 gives 1.10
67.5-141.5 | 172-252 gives 1.07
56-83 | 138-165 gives 1.05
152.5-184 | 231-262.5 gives 1.15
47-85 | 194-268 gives 1.18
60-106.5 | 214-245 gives 1.22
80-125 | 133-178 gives 0.93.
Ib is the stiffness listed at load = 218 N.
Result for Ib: 7.21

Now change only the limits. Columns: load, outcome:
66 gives 4.73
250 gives 6.37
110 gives 6.27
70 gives 5.81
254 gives 6.26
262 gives 6.27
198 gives 6.38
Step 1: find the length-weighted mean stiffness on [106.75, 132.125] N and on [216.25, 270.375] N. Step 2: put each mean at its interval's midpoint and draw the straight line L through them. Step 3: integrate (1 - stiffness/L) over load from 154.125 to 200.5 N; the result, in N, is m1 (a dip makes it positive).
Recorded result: 4.2 N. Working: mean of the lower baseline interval 6.4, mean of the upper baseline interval 6.9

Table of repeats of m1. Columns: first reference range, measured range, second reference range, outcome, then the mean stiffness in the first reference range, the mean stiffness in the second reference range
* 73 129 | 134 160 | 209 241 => 2.81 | 6.42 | 7.4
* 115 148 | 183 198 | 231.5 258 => 0.64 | 6.34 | 6.81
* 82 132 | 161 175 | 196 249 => 2.11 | 6.43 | 7.09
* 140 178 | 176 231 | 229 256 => -2.86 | 5.89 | 6.94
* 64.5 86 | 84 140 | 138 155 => -3.21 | 6.02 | 6.1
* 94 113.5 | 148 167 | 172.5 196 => 1.69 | 6.41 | 6.24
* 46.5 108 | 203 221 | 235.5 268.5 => -1.48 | 6.06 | 6.53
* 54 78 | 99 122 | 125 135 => -0.94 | 5.5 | 6.44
